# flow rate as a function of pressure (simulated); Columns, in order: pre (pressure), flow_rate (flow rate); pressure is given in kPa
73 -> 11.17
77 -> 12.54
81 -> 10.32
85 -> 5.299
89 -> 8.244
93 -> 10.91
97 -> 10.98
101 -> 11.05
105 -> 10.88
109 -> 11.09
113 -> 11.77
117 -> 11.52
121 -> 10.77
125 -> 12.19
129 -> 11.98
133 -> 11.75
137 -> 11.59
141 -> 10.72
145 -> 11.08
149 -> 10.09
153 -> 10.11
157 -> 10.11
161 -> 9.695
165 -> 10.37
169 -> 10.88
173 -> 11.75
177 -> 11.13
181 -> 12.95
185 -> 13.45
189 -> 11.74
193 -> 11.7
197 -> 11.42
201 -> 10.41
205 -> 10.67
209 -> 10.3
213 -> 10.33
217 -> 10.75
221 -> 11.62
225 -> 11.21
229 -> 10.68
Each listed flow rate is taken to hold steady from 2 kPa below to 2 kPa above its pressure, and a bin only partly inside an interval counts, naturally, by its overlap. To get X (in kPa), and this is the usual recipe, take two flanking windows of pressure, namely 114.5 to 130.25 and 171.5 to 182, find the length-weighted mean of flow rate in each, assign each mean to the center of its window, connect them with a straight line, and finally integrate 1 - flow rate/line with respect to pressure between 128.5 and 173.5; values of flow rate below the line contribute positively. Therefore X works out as 3.7 kPa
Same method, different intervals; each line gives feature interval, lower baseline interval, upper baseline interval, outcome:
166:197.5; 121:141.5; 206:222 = -2.3 kPa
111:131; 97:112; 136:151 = -1.3 kPa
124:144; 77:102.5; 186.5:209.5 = -2.6 kPa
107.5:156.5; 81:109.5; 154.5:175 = -4.9 kPa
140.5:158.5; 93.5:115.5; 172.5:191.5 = 2.1 kPa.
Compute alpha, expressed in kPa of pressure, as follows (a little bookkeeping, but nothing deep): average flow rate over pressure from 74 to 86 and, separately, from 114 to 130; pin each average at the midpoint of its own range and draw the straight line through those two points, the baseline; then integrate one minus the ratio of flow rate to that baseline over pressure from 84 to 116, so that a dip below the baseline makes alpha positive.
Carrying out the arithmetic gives 1.5 kPa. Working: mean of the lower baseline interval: 9.88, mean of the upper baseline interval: 11.6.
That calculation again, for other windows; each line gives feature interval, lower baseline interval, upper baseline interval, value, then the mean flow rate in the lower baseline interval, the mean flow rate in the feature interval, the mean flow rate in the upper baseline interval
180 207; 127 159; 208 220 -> -2.6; 10.9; 11.7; 10.6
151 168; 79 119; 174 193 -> 2.2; 10.2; 10.1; 12.2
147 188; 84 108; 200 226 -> -2.7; 9.8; 11.1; 10.8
